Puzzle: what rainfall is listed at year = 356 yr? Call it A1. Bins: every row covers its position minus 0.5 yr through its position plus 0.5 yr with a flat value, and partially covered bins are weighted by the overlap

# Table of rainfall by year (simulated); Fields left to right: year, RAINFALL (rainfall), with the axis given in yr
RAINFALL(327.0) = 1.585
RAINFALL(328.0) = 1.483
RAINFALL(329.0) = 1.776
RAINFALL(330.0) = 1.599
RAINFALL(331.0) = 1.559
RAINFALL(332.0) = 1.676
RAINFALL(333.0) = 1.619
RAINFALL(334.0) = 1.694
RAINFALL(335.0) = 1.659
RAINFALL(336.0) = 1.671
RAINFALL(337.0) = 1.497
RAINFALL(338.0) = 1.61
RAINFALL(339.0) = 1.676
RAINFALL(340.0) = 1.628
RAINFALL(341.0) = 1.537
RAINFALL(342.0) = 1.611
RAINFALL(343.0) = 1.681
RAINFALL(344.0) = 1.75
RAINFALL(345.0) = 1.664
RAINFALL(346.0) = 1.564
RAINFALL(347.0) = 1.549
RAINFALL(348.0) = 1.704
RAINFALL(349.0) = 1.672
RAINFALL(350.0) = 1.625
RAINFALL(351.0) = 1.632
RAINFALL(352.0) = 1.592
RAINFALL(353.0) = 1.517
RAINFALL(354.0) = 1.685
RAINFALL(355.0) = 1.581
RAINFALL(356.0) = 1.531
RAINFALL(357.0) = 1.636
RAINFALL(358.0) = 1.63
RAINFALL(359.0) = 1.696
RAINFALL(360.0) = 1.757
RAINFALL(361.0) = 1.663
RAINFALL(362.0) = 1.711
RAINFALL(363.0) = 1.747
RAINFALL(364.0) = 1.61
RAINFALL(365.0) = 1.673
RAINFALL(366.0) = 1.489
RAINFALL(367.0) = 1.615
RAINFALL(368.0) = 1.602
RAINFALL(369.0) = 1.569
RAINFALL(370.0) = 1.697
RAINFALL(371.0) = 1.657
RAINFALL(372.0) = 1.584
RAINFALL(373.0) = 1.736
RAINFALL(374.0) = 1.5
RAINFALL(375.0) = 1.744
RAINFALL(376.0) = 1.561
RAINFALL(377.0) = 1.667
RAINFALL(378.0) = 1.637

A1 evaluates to 1.531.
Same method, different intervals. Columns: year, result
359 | 1.696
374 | 1.5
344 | 1.75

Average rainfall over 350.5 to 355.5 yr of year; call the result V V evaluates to 1.6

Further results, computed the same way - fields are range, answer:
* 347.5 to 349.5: 1.69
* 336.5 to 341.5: 1.59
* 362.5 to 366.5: 1.63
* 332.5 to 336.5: 1.66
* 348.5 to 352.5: 1.63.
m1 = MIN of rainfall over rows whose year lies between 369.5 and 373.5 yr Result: 1.584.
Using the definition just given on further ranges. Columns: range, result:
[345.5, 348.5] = 1.549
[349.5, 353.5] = 1.517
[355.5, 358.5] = 1.531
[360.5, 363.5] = 1.663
